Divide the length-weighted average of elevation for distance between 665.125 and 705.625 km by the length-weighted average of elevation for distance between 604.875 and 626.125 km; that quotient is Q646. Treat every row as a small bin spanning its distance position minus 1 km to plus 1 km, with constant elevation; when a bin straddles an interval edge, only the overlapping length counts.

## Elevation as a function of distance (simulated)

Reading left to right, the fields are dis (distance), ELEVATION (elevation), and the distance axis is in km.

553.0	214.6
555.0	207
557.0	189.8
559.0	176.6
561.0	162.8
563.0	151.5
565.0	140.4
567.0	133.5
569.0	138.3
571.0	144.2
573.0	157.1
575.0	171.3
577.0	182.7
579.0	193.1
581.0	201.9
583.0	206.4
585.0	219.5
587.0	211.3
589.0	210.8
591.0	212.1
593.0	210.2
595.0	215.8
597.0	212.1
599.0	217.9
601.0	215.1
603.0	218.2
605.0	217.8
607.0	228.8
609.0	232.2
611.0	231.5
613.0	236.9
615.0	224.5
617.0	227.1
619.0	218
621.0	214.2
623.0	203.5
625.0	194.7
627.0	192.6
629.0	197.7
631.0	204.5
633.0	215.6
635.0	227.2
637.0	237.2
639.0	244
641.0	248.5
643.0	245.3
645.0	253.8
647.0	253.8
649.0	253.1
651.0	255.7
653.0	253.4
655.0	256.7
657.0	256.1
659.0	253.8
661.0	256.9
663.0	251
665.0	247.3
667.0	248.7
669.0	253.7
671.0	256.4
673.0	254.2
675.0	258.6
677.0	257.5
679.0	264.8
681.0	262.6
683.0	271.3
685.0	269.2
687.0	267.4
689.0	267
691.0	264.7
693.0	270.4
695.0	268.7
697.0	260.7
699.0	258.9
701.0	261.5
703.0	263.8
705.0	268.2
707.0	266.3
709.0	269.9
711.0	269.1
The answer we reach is 1.19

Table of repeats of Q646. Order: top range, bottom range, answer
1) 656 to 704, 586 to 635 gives 1.21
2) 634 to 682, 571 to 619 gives 1.20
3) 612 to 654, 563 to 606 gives 1.20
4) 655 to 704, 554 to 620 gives 1.32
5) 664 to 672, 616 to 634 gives 1.21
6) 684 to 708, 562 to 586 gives 1.56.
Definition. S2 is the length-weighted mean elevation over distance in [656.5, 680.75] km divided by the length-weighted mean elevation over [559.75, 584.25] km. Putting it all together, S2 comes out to 1.54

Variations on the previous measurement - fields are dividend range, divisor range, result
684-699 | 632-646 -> 1.12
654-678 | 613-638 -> 1.19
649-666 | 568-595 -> 1.33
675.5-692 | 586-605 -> 1.24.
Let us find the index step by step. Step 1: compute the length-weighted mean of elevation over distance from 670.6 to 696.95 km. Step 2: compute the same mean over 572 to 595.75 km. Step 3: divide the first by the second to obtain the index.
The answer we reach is 1.3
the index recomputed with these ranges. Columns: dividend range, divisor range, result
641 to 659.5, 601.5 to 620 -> 1.12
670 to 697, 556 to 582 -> 1.60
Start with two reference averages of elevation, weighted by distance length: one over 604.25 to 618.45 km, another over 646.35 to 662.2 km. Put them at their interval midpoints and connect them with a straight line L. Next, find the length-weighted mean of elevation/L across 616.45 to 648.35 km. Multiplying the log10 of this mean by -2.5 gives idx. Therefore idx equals 0.08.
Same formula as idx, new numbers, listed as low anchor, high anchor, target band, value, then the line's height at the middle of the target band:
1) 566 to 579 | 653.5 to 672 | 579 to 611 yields -0.19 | 181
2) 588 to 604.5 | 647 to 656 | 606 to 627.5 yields 0.05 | 229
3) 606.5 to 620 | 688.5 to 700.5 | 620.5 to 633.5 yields 0.16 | 235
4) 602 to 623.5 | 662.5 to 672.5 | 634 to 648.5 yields -0.03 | 238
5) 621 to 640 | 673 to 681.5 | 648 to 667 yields -0.06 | 240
